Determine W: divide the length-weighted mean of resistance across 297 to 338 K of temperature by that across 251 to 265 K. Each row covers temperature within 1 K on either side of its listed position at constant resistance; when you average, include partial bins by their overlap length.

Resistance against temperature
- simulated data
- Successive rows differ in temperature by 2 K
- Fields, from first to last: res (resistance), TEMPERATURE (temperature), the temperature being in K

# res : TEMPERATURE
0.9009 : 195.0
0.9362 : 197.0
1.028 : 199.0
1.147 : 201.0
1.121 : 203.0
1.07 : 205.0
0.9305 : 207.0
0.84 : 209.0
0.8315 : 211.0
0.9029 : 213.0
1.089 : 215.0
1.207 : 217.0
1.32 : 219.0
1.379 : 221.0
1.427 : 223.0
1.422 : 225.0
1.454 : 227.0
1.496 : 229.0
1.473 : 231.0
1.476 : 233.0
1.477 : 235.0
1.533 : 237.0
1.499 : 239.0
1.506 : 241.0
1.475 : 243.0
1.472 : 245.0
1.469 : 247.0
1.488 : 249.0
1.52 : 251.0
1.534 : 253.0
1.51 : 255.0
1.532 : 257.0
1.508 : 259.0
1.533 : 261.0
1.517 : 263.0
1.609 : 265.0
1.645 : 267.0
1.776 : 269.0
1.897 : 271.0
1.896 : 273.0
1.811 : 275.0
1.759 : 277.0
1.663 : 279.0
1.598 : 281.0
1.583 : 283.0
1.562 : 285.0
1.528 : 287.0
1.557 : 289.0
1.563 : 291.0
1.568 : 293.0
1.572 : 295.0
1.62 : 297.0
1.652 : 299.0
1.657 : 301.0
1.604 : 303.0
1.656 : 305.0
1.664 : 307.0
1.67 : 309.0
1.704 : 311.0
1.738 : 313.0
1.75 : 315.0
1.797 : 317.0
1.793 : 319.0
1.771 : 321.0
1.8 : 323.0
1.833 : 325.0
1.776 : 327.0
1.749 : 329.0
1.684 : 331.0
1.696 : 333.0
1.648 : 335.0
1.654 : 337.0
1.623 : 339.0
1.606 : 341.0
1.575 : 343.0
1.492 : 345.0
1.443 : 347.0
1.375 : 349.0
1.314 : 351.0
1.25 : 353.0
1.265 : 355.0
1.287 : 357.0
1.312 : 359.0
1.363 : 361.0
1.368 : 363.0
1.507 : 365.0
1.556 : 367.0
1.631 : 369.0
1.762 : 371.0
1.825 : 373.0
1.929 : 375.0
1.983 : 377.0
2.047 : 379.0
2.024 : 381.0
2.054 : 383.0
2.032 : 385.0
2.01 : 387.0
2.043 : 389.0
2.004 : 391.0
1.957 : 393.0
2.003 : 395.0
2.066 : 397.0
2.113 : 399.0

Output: 1.1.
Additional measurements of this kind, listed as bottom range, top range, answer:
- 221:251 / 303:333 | 1.18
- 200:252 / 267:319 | 1.28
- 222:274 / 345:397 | 1.10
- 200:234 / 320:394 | 1.39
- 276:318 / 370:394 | 1.20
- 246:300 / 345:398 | 1.06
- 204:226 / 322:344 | 1.50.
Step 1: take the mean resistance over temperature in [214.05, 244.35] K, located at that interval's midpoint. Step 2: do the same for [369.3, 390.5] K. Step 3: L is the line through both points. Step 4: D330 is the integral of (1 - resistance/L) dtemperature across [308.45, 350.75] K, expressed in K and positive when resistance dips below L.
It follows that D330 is 2.5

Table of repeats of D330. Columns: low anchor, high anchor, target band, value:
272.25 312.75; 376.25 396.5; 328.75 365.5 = 7.5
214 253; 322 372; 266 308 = -4.9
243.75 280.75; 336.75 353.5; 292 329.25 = -4.0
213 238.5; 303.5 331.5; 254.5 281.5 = -2.1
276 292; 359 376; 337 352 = 0.9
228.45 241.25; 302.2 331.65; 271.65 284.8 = -0.8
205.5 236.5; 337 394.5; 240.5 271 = -4.5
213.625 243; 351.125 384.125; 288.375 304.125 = -0.9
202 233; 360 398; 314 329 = -1.5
